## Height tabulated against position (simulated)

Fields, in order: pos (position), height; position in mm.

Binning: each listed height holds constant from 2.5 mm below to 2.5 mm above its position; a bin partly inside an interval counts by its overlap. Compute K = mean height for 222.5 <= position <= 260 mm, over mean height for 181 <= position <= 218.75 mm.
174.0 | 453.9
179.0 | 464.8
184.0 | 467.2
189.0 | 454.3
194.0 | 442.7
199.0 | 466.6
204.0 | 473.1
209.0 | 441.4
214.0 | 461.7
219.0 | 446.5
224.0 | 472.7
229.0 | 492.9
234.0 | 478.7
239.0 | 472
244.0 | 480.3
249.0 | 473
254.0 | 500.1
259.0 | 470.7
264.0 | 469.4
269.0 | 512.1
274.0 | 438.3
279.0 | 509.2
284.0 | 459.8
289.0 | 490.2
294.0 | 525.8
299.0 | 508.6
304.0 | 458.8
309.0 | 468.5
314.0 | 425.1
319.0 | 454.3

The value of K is 1.05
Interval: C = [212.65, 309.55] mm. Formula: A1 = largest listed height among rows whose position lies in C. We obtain 525.8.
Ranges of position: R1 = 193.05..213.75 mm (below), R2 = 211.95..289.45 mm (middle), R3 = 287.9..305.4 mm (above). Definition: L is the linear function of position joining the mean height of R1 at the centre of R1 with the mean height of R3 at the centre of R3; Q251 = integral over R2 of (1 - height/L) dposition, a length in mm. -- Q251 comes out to 0.3 mm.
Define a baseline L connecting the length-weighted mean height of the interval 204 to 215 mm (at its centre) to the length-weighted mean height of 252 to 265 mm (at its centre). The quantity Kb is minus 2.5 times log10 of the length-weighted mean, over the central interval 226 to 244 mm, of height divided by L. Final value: -0.03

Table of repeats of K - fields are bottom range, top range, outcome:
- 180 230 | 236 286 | 1.04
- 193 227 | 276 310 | 1.07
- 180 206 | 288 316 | 1.04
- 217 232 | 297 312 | 1.01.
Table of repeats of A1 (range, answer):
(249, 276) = 512.1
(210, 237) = 492.9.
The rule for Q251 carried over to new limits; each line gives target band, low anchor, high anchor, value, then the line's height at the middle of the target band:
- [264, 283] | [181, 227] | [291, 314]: -0.24 mm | 476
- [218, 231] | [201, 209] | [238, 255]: -0.04 mm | 471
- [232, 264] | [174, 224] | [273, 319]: -0.76 mm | 467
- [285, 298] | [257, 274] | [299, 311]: -0.77 mm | 474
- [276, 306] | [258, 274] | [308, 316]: -2.10 mm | 460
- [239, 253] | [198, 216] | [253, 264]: -0.10 mm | 475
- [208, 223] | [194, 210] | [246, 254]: 0.41 mm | 466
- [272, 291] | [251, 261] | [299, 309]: 0.17 mm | 479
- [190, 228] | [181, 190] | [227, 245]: 0.94 mm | 471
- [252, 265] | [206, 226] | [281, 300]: -0.06 mm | 478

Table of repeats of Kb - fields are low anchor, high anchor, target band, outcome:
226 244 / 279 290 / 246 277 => 0.01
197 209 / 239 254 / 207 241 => 0.01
